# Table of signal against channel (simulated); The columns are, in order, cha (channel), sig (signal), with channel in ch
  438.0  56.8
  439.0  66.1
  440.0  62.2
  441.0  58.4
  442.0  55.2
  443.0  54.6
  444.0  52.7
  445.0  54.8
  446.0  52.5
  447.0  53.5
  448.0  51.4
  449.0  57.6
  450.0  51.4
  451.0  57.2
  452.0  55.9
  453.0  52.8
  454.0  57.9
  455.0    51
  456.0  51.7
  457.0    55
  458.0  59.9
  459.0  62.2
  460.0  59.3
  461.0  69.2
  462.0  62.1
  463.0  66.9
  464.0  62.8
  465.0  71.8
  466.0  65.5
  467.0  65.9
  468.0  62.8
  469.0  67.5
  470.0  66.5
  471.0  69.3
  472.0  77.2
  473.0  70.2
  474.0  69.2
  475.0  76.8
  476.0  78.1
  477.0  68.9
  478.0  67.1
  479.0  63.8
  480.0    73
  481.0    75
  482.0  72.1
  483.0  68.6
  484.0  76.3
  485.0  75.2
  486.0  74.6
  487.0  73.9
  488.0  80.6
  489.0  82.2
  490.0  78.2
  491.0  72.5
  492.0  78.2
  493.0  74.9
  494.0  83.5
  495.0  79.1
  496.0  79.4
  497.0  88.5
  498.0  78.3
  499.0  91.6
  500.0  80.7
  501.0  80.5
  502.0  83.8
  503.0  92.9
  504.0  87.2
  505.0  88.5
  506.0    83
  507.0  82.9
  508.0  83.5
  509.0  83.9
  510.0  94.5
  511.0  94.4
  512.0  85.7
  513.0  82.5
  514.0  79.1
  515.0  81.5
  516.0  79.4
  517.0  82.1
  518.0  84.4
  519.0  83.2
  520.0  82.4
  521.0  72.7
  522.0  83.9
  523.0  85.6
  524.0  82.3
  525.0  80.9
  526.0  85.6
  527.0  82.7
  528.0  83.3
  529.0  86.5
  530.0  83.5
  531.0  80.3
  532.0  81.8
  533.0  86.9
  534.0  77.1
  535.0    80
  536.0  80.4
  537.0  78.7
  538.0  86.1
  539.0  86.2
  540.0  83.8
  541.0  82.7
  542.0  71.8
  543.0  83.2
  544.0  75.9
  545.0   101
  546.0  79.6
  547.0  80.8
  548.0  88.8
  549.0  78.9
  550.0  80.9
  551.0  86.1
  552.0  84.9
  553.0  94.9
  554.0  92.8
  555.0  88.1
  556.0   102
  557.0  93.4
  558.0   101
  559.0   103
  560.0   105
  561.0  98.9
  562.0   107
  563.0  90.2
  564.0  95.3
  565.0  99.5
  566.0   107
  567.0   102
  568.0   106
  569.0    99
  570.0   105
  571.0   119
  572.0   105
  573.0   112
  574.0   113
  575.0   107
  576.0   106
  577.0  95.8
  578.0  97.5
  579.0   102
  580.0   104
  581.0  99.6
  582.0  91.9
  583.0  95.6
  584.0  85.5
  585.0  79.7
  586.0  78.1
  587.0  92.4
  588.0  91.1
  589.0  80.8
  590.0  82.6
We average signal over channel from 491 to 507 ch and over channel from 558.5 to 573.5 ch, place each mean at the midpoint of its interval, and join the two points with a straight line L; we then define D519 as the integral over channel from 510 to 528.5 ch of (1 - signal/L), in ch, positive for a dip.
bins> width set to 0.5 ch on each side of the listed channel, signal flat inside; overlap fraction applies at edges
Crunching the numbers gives 1.2 ch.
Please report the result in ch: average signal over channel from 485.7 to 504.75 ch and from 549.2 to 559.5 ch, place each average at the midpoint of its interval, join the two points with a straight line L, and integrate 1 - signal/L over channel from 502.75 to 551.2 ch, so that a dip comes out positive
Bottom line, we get 2.1 ch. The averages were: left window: 81.2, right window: 92.3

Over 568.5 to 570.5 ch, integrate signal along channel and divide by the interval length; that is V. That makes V 102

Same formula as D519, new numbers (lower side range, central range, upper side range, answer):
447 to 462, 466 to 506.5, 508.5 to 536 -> -4.16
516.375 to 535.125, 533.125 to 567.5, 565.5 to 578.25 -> 1.98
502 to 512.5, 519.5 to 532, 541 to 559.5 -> 0.75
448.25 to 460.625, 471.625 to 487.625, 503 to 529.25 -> -1.21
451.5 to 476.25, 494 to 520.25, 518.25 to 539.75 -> -2.80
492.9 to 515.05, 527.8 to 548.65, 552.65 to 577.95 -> 2.54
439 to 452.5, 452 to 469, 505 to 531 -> 0.09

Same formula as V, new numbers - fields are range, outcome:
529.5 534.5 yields 81.9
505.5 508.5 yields 83.1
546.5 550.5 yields 82.3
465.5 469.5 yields 65.4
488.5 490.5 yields 80.2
